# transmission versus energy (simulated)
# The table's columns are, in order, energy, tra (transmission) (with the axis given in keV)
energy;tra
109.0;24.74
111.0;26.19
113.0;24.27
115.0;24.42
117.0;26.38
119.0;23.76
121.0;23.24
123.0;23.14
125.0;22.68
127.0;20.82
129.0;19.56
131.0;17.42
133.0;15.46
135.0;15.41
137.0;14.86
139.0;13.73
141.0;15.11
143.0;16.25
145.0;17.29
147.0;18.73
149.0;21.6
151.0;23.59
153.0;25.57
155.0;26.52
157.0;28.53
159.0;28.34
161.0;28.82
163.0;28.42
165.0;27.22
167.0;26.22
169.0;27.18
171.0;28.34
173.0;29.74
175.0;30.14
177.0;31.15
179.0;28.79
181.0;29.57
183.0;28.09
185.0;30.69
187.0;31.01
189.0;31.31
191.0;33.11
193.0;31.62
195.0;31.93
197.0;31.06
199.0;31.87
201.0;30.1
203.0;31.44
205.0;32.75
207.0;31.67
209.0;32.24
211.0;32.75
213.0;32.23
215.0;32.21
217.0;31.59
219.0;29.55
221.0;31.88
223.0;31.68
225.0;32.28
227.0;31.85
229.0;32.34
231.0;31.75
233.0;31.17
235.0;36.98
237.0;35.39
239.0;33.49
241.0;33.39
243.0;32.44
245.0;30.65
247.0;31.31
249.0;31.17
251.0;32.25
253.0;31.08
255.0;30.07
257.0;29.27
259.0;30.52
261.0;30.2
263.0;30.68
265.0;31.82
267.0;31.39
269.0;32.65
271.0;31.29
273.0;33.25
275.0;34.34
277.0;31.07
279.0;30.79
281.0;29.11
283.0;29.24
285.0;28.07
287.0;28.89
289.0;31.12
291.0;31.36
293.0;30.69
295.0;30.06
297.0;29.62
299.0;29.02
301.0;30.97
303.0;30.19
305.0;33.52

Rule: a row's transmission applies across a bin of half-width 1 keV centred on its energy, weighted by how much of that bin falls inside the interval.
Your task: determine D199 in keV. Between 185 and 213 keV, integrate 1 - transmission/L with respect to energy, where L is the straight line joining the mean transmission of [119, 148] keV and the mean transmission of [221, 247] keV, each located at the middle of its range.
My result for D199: -4.1 keV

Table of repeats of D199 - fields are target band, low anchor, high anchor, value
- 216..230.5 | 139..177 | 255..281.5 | -1.5 keV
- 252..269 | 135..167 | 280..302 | -1.6 keV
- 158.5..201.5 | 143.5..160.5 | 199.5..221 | -3.5 keV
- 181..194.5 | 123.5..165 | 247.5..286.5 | -3.5 keV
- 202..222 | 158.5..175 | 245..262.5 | -1.6 keV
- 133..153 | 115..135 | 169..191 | 5.4 keV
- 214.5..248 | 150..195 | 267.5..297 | -2.7 keV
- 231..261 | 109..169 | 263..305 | -3.6 keV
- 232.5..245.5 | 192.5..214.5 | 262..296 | -0.9 keV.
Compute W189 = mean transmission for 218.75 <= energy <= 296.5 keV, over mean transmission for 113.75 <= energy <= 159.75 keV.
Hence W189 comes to 1.5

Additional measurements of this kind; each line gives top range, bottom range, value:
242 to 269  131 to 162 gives 1.51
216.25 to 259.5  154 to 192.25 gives 1.10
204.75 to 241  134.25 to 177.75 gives 1.37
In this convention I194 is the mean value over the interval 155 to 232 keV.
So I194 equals 30.5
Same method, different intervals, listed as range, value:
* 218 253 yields 32.3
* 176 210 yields 31.1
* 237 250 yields 32.3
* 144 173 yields 25.6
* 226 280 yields 31.9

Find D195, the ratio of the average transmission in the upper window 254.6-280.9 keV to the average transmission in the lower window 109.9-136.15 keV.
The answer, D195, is 1.4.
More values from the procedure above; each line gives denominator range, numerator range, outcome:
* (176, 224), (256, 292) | 0.99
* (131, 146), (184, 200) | 2.03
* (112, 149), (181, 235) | 1.61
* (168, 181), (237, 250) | 1.11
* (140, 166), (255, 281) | 1.33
